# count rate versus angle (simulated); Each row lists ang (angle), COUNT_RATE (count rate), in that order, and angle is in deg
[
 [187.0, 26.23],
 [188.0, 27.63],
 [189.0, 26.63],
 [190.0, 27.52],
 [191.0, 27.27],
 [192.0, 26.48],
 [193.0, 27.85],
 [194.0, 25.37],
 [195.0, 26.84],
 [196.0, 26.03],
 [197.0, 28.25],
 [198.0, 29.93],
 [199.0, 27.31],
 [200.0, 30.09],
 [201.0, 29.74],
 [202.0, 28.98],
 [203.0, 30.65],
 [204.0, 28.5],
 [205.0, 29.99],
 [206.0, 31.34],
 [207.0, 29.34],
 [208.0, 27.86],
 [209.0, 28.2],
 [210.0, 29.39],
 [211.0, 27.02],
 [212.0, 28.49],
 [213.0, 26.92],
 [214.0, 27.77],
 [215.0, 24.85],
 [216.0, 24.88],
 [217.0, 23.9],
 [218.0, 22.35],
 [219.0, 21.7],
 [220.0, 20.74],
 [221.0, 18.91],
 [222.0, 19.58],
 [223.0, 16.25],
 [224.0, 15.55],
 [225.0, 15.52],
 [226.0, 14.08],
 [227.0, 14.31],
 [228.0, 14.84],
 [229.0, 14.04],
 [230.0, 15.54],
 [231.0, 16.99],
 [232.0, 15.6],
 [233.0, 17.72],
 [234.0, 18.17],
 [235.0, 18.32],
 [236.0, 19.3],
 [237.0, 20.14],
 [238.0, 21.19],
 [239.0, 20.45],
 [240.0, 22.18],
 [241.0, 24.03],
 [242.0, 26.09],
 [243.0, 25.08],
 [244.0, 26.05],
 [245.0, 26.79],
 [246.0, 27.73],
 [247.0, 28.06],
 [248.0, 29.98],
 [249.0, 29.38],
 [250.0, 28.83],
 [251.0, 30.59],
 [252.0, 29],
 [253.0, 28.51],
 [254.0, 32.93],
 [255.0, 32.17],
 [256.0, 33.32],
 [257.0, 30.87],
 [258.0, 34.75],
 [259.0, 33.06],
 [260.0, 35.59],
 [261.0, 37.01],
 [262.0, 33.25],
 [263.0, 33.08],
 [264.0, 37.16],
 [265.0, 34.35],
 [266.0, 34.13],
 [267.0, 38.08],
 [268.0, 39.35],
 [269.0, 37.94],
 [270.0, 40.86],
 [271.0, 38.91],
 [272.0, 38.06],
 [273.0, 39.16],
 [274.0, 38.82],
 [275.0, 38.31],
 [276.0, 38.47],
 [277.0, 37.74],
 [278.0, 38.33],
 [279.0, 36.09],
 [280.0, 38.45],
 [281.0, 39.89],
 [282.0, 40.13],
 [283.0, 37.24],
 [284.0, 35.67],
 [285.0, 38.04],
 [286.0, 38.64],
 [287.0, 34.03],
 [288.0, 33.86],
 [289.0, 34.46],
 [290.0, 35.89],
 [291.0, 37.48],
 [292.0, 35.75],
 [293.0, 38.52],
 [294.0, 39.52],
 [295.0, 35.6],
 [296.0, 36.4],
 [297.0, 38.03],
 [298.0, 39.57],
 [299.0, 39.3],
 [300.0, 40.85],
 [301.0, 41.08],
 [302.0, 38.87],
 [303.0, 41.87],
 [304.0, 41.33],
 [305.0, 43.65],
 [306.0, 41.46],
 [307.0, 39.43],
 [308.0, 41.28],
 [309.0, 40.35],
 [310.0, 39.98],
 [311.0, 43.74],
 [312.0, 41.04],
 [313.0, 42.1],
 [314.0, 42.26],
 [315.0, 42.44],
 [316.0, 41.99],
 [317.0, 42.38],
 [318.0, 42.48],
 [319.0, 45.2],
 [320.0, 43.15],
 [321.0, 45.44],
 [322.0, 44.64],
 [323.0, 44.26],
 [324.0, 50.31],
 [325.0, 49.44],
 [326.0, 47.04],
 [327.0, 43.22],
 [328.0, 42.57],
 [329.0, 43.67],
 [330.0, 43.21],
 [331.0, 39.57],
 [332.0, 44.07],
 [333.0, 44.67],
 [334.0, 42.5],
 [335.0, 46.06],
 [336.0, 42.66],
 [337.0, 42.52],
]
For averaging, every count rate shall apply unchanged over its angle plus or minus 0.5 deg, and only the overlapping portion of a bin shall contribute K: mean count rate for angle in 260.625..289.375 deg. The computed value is 37.2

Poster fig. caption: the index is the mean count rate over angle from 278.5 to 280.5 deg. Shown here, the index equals 37.3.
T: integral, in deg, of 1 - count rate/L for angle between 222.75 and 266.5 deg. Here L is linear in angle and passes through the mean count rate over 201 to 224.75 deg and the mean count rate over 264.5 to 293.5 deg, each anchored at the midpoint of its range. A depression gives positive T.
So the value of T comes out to 8.8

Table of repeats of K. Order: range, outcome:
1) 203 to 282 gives 28.1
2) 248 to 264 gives 32.2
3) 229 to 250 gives 22.4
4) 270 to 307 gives 38.4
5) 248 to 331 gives 38.6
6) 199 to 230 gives 23.8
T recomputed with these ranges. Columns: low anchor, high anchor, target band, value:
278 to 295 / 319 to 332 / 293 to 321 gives 0.1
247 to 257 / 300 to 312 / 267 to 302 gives -1.1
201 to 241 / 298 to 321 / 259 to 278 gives -2.6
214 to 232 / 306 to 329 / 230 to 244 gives 1.2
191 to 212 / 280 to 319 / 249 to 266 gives 1.0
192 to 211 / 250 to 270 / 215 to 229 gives 5.4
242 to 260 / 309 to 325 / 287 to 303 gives 0.5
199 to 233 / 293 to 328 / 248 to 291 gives -2.2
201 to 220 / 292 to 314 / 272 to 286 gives -0.5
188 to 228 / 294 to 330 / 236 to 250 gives 2.7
